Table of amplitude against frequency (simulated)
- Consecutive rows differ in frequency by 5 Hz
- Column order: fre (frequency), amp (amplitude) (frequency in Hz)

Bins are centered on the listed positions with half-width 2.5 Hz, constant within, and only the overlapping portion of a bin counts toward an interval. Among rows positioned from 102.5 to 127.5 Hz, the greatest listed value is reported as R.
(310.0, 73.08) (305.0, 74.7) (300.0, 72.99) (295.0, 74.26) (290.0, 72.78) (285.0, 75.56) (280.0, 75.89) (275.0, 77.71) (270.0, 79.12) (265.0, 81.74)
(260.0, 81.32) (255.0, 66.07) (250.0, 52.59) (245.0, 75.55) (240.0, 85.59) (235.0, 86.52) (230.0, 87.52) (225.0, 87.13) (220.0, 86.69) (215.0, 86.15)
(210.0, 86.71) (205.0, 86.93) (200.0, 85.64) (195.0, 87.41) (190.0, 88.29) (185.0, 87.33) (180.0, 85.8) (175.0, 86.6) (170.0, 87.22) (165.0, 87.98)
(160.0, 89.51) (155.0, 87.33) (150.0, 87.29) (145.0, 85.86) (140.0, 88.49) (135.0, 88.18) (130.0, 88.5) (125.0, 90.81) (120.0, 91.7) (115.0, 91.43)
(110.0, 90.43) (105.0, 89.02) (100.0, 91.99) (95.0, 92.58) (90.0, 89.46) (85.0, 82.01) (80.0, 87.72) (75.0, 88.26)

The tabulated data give 91.7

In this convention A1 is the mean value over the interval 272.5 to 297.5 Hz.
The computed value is 75.2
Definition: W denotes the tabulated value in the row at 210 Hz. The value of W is 86.71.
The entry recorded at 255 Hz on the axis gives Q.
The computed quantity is 66.07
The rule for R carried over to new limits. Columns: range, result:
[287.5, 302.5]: 74.26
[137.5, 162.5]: 89.51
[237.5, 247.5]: 85.59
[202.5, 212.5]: 86.93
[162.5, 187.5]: 87.98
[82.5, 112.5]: 92.58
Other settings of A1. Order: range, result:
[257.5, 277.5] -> 80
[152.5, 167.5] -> 88.3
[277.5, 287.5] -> 75.7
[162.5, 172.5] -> 87.6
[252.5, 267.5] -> 76.4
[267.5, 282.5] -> 77.6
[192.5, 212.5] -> 86.7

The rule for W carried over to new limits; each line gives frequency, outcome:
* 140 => 88.49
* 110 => 90.43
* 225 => 87.13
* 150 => 87.29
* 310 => 73.08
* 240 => 85.59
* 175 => 86.6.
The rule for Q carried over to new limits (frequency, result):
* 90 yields 89.46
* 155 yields 87.33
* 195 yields 87.41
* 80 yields 87.72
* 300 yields 72.99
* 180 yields 85.8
